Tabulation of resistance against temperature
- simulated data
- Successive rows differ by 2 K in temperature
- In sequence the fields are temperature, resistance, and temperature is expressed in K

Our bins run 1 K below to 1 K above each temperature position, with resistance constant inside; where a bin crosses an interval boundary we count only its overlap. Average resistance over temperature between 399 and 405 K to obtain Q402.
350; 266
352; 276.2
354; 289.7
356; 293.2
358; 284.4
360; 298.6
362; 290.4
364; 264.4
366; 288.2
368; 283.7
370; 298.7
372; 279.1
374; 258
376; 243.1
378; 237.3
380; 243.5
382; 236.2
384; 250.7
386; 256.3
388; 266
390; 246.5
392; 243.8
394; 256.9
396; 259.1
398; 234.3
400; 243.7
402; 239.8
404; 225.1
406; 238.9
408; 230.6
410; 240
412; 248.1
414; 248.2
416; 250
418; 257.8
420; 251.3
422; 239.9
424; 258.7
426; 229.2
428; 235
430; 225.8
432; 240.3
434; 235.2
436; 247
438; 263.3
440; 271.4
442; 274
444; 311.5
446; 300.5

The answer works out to 236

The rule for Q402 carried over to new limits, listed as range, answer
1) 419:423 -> 246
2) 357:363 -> 291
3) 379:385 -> 243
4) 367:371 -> 291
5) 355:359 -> 289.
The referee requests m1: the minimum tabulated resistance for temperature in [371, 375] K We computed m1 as 258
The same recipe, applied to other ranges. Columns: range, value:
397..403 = 234.3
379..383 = 236.2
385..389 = 256.3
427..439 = 225.8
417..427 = 229.2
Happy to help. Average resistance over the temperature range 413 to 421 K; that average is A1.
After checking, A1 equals 252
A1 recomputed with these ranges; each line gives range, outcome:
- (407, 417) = 243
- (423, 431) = 237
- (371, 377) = 260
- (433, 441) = 254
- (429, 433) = 233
